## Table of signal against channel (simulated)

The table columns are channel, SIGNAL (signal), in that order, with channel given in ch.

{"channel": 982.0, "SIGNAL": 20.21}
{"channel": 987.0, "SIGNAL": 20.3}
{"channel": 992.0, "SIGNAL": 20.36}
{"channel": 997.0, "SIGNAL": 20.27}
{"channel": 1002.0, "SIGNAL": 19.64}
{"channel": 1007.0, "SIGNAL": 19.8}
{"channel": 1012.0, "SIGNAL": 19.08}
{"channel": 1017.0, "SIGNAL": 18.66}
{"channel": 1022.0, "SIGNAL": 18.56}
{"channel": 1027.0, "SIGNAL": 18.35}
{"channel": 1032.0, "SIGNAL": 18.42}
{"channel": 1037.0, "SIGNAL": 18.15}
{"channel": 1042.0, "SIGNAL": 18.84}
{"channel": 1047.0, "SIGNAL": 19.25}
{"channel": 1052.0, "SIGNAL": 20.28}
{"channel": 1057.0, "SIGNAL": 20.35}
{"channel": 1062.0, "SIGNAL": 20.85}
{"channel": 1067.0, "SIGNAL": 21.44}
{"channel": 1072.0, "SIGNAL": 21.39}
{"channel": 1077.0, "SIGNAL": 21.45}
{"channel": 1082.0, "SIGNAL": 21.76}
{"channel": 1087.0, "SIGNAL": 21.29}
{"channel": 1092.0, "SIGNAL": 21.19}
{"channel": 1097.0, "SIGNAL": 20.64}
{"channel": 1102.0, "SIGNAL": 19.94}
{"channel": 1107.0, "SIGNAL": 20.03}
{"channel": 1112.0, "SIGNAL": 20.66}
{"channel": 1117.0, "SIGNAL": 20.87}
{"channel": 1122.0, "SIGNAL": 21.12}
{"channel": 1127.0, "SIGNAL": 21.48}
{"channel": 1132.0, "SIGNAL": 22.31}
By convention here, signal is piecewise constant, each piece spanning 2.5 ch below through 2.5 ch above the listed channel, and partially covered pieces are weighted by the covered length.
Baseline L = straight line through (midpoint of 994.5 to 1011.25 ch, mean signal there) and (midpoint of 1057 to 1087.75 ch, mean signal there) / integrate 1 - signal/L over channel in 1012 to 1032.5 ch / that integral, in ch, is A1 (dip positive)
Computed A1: 1.7 ch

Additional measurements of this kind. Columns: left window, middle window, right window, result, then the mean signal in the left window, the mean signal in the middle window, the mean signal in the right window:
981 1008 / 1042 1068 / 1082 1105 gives 0.4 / 20.1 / 20.2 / 20.9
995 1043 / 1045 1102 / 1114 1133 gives -1.9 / 19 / 20.9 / 21.4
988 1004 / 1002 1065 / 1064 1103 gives 4.1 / 20.1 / 19.3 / 21.2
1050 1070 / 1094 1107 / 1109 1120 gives 0.3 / 20.8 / 20.3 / 20.7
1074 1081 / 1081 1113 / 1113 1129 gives 0.9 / 21.5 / 20.7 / 21.1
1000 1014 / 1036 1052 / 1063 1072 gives 1.2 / 19.5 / 19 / 21.3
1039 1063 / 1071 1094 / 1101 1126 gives -1.4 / 19.8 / 21.4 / 20.6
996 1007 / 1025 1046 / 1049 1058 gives 1.7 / 19.9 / 18.5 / 20.2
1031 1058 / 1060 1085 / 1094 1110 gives -2.1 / 19.2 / 21.4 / 20.2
